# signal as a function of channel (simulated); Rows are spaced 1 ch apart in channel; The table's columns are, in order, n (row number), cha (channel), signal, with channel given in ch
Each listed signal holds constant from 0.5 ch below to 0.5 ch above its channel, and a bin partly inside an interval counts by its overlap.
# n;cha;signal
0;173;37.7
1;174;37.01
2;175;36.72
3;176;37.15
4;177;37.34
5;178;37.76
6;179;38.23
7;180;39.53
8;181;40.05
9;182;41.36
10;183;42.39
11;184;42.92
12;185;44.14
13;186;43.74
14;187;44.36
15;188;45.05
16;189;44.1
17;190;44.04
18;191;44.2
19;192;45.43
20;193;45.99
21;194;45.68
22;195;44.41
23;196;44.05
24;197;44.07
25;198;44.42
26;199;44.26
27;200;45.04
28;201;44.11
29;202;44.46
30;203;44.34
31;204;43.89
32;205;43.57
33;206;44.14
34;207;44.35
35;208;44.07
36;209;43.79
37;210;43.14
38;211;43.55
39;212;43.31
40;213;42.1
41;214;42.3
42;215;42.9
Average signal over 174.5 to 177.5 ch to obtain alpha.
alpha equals 37.1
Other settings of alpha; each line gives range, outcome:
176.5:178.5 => 37.5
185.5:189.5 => 44.3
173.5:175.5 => 36.9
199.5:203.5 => 44.5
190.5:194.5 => 45.3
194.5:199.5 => 44.2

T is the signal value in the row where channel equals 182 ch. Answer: 41.36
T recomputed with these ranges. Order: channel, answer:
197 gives 44.07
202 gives 44.46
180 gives 39.53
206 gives 44.14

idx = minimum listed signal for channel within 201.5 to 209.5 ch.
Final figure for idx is 43.57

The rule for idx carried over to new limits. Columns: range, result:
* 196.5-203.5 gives 44.07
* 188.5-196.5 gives 44.04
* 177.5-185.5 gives 37.76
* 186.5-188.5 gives 44.36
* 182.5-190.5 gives 42.39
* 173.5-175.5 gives 36.72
